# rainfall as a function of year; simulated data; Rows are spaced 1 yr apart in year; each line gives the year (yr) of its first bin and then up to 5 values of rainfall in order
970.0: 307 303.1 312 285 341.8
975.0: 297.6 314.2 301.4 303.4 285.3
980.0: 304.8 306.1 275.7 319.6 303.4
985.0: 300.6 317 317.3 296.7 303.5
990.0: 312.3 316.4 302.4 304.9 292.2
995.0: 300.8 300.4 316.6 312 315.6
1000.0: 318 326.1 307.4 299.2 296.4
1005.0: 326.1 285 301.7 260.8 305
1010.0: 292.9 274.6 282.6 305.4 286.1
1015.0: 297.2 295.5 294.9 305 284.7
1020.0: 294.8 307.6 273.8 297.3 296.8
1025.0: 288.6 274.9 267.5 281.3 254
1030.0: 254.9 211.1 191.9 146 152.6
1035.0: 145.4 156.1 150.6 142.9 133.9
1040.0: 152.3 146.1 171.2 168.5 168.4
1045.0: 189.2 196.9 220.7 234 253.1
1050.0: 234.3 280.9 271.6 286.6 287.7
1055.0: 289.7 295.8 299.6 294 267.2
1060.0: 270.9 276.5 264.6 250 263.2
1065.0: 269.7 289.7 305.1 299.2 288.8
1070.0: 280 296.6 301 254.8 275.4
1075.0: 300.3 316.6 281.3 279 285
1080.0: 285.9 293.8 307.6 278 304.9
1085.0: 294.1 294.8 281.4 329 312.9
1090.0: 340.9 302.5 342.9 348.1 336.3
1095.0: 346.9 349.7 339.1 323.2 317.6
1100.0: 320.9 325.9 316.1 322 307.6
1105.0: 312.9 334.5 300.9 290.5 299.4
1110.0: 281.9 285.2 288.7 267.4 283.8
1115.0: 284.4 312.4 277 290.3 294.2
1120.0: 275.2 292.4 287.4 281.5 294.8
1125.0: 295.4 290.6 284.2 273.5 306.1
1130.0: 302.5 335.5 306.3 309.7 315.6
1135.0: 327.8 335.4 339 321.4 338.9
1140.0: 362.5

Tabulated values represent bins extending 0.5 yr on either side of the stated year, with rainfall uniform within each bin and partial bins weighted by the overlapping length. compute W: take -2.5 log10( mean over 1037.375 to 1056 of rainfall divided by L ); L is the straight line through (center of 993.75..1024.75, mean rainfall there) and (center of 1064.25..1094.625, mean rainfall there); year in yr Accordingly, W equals 0.36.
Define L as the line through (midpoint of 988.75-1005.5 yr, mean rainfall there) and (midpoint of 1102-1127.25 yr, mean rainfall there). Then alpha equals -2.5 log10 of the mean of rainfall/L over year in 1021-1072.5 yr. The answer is 0.24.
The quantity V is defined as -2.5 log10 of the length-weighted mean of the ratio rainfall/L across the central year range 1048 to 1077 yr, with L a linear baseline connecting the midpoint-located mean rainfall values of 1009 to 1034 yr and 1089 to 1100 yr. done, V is 0.10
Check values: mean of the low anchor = 272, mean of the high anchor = 333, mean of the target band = 280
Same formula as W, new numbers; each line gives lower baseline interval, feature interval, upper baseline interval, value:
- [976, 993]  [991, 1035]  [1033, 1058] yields -0.08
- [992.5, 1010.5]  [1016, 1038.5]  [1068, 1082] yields 0.23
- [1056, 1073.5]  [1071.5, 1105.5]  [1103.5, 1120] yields -0.08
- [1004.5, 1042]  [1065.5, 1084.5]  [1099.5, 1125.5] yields -0.05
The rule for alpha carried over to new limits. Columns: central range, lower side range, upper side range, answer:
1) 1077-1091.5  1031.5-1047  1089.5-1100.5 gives 0.01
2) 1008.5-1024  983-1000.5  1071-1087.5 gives 0.04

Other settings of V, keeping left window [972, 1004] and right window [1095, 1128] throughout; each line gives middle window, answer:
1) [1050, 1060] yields 0.08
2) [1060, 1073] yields 0.08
